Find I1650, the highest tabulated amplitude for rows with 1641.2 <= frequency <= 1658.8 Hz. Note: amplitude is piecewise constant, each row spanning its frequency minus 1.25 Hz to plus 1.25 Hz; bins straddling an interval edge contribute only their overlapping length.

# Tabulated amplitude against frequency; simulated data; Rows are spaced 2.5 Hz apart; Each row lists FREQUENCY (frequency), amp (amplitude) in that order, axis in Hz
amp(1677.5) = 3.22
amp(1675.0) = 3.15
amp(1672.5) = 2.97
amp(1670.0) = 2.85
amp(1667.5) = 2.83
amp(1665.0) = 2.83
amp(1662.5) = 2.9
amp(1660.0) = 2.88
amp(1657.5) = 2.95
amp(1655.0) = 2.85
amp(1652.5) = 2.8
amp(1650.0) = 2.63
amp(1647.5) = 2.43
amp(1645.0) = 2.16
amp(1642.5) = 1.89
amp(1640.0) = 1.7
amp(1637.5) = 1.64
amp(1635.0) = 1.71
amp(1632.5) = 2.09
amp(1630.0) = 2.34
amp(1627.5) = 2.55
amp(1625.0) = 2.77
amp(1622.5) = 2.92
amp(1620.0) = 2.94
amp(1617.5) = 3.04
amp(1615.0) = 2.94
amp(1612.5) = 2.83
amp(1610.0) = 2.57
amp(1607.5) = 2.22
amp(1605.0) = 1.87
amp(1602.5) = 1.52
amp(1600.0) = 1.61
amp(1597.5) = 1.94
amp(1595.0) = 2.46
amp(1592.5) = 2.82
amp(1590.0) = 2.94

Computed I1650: 2.95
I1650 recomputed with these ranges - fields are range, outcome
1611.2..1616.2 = 2.94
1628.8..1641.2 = 2.34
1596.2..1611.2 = 2.57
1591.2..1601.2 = 2.82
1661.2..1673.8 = 2.97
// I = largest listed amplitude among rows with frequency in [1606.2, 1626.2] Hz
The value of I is 3.04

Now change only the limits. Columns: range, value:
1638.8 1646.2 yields 2.16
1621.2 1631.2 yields 2.92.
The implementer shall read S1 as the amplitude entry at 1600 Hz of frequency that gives 1.61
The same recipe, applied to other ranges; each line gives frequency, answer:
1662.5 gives 2.9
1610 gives 2.57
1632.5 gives 2.09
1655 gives 2.85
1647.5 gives 2.43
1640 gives 1.7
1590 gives 2.94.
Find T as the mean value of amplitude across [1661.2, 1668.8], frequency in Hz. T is 2.85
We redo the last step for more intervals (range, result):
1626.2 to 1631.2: 2.45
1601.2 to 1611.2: 2.04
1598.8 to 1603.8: 1.57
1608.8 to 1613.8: 2.7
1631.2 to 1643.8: 1.81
